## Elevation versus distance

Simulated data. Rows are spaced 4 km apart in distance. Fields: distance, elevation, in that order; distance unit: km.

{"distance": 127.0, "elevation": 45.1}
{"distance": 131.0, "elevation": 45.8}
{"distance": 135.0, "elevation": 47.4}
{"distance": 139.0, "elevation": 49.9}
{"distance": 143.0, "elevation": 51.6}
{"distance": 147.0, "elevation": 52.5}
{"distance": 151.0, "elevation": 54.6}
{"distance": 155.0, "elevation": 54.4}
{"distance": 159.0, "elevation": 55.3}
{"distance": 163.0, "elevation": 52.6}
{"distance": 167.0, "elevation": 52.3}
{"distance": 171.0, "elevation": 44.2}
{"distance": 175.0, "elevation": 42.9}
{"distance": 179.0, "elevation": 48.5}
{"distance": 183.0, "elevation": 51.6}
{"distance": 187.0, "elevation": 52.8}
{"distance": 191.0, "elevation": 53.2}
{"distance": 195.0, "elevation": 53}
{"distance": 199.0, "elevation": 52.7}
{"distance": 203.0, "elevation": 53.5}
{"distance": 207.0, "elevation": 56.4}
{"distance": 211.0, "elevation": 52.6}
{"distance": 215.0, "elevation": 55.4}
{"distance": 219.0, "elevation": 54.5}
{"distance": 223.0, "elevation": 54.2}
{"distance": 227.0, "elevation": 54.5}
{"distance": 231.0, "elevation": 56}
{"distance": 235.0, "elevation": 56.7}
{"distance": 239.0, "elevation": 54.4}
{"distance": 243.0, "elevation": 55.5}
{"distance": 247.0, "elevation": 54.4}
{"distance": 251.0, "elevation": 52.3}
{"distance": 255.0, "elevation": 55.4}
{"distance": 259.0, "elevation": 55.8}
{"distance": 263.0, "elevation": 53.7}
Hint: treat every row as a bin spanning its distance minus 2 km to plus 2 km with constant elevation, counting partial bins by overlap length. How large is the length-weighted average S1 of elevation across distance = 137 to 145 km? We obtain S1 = 50.8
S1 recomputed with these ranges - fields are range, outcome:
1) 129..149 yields 49.4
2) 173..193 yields 49.8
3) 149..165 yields 54.2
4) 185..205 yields 53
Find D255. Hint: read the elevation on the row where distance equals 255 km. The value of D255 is 55.4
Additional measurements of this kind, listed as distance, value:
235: 56.7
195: 53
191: 53.2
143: 51.6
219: 54.5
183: 51.6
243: 55.5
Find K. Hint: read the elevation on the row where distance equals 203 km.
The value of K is 53.5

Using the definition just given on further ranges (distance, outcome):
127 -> 45.1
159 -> 55.3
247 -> 54.4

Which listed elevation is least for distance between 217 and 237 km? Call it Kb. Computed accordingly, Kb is 54.2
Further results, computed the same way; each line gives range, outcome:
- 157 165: 52.6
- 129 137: 45.8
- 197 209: 52.7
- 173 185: 42.9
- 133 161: 47.4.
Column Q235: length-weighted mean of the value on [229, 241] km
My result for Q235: 55.7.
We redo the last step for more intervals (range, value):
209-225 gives 54.2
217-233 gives 54.8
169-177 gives 43.5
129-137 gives 46.6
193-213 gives 53.6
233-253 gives 54.7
